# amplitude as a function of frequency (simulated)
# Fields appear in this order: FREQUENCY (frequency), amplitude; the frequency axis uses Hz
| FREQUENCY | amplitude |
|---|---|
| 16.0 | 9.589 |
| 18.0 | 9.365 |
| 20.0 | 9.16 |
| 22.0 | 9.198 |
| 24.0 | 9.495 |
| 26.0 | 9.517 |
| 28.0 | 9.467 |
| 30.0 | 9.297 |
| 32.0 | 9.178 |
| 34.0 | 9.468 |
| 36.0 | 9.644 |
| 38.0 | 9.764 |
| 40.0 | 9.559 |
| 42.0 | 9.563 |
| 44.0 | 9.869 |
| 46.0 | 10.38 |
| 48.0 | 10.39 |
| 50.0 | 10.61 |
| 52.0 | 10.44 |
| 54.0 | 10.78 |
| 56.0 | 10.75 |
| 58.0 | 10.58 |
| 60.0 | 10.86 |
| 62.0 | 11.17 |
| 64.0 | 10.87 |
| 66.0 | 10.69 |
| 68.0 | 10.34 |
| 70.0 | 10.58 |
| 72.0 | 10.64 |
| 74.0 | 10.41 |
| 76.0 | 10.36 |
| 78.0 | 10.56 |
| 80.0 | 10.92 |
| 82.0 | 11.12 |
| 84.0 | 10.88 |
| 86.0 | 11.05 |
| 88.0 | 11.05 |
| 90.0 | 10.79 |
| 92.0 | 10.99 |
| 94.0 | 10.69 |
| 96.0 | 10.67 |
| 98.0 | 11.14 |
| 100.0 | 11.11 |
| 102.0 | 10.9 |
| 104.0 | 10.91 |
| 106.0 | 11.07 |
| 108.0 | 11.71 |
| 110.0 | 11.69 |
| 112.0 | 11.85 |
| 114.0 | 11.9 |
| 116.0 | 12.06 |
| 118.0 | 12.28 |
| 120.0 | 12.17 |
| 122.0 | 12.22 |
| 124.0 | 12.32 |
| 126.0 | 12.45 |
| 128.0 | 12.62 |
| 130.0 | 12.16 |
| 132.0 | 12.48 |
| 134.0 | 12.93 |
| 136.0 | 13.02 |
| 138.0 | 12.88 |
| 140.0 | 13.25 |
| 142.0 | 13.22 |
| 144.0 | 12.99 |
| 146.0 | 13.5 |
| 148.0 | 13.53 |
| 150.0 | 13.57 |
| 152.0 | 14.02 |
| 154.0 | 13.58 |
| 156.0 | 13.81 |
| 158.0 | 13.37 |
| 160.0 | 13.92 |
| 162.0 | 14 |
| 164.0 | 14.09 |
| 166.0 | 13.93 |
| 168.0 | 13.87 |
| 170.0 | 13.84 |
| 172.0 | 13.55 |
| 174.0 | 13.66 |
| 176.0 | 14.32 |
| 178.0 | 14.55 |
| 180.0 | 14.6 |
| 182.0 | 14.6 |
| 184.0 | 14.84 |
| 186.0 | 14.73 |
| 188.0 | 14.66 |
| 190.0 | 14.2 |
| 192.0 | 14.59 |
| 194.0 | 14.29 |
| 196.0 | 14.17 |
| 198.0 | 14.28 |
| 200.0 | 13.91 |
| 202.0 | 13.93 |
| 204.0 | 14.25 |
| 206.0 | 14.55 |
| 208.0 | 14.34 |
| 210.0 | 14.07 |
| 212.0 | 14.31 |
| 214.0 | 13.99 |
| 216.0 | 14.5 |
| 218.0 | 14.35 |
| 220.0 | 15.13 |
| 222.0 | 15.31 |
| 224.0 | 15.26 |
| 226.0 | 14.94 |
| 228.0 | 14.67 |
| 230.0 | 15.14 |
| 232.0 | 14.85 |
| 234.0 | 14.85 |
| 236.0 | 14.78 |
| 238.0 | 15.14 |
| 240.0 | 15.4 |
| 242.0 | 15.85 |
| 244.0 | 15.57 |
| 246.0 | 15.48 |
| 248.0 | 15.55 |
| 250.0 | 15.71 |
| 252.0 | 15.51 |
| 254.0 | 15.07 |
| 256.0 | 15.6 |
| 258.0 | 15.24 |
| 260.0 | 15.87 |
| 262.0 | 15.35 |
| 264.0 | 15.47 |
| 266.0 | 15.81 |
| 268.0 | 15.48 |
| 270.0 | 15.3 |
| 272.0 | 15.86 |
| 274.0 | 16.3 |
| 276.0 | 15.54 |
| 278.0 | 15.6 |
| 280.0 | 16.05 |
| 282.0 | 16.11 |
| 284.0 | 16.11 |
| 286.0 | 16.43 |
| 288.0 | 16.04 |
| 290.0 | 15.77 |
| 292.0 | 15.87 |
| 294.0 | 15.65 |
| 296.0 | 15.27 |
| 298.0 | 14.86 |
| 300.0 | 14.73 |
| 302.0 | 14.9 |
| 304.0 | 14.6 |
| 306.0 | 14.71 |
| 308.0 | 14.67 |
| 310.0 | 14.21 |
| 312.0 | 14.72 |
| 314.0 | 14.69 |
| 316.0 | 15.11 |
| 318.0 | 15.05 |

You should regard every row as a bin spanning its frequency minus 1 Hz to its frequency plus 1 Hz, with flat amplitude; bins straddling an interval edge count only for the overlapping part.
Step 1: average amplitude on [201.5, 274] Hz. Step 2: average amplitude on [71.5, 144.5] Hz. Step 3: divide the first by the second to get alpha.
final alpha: 1.29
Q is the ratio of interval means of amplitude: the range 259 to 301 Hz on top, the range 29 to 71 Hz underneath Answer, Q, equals 1.53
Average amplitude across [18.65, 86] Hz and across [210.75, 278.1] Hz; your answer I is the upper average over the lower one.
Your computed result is 1.49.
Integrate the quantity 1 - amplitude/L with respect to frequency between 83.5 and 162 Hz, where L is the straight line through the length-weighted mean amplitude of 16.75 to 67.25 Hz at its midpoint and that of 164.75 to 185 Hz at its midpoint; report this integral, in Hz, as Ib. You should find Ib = 1.9 Hz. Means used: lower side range 10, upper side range 14.2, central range 12.3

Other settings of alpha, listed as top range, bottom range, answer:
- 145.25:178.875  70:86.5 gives 1.29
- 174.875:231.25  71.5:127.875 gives 1.28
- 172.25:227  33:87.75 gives 1.38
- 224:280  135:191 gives 1.11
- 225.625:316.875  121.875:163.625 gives 1.17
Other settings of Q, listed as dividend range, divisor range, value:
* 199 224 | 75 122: 1.28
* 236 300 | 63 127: 1.39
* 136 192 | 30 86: 1.34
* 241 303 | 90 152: 1.28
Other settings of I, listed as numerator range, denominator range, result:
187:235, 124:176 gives 1.09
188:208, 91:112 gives 1.28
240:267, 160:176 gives 1.12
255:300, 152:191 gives 1.11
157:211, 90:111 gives 1.28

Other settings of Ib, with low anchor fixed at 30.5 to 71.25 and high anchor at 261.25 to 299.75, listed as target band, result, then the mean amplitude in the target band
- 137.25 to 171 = -2.39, 13.6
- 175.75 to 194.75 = -1.55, 14.5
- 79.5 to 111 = 0.75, 11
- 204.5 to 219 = -0.23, 14.3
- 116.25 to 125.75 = -0.26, 12.2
